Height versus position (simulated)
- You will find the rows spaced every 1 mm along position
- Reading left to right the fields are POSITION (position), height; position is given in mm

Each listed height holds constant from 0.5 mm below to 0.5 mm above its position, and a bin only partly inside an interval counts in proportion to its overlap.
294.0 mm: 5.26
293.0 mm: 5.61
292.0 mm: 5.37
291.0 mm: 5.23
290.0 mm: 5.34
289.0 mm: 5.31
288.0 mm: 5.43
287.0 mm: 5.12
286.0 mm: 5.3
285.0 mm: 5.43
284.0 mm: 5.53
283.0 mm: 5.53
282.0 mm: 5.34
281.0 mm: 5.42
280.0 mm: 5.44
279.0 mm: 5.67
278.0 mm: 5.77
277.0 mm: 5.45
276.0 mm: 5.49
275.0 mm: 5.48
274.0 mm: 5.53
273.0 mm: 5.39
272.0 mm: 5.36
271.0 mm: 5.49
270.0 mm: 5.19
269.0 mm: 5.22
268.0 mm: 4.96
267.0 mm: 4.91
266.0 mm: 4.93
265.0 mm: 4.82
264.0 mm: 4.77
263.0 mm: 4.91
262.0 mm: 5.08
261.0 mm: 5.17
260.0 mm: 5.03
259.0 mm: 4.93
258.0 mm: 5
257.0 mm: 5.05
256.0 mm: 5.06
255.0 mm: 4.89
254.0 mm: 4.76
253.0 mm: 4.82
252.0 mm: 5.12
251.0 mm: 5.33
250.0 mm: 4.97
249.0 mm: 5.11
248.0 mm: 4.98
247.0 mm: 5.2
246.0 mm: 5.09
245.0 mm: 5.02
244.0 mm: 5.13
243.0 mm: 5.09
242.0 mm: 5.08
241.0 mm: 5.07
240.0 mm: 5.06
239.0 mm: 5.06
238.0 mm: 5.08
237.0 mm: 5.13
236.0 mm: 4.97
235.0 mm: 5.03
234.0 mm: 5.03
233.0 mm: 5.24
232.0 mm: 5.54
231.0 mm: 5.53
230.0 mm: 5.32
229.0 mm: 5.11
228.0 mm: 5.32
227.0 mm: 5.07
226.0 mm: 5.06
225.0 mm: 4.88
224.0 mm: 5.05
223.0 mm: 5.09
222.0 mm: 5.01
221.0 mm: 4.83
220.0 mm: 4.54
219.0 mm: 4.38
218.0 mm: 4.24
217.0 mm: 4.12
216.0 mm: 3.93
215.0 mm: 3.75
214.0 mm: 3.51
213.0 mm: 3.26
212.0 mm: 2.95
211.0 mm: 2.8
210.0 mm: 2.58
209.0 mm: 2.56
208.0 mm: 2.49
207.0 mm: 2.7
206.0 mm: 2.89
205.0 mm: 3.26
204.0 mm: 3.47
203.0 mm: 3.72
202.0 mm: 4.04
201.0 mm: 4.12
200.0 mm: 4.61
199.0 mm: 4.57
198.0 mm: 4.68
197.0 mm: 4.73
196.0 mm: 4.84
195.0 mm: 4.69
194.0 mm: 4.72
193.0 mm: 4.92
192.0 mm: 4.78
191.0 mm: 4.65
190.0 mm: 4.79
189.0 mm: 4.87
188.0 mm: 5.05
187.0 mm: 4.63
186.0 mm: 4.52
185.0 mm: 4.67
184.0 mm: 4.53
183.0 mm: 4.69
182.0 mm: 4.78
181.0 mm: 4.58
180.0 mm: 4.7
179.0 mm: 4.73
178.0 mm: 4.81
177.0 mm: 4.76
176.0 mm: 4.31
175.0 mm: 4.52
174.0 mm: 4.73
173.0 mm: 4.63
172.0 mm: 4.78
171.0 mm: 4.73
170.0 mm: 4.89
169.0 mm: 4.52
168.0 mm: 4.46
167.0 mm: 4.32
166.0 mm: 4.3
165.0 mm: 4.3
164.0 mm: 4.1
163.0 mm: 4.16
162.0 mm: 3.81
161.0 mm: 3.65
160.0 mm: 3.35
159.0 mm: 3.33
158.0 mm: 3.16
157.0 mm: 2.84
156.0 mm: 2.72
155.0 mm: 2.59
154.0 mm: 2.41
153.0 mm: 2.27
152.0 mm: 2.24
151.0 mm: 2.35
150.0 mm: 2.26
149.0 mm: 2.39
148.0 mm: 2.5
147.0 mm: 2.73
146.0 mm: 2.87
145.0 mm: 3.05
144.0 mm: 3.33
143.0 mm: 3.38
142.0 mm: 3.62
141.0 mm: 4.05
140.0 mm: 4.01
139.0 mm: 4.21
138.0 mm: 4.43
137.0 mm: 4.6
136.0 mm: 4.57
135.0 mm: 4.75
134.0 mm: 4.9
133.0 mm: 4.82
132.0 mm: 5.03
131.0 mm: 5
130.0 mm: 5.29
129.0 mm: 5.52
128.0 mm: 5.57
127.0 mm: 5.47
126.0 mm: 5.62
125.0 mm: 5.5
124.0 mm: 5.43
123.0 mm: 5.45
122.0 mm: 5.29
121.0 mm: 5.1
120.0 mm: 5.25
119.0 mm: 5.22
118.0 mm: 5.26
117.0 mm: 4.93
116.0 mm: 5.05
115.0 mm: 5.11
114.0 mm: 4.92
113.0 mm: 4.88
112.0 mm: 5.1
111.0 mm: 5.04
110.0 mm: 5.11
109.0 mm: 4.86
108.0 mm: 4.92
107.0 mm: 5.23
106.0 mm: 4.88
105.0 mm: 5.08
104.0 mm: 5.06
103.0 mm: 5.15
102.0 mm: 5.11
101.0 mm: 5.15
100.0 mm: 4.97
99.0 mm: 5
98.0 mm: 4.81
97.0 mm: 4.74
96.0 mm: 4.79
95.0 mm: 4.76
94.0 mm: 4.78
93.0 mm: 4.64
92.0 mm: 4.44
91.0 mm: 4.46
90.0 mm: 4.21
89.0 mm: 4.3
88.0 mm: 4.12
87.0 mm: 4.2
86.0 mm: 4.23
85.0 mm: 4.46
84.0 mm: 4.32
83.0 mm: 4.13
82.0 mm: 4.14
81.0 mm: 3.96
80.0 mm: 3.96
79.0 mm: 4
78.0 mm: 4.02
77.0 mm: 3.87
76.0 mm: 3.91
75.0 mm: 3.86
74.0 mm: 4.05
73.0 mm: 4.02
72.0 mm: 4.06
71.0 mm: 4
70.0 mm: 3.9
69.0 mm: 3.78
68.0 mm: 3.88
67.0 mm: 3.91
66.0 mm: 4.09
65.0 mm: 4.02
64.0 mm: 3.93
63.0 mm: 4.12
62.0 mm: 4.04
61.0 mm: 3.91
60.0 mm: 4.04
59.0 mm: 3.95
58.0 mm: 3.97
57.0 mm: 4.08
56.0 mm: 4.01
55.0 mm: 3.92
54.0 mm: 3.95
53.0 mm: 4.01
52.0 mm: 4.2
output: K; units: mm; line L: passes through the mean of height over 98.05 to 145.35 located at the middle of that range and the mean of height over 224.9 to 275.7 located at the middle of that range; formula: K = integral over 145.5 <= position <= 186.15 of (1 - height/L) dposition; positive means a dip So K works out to 9.3 mm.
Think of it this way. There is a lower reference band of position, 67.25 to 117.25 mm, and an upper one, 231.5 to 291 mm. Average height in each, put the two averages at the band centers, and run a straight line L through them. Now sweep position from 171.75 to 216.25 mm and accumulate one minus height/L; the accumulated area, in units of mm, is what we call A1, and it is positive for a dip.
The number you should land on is 6.6 mm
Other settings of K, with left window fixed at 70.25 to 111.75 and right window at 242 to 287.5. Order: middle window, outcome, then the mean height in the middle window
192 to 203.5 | 0.93 mm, 4.52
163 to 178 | 0.92 mm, 4.52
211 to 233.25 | 1.97 mm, 4.58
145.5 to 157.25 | 5.54 mm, 2.51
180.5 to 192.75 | 0.41 mm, 4.72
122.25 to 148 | 0.97 mm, 4.5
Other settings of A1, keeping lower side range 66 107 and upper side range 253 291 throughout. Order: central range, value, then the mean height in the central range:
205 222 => 5.0 mm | 3.51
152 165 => 4.2 mm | 3.2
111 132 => -3.2 mm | 5.24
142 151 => 3.5 mm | 2.83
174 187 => 0.5 mm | 4.64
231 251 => -0.1 mm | 5.12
